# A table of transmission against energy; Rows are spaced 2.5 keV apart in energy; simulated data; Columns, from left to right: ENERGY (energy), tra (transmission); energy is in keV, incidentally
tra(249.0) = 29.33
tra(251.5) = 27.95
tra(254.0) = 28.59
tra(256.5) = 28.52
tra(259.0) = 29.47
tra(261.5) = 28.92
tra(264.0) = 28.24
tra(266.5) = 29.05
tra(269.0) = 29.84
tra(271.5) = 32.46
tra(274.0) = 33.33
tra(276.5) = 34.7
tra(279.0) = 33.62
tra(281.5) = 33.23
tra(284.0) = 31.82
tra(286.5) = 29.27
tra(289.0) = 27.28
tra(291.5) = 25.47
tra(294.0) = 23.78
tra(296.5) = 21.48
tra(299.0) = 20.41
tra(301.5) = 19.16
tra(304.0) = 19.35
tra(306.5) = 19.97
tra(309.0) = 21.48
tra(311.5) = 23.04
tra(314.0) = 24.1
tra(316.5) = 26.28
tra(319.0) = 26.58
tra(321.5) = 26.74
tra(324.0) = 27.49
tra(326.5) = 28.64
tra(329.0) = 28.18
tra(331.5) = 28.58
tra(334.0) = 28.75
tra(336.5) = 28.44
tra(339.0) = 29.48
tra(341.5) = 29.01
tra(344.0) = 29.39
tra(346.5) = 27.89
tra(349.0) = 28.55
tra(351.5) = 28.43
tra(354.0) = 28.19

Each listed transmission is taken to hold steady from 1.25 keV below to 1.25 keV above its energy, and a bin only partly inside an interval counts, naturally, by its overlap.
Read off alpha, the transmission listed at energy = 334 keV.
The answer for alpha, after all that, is 28.75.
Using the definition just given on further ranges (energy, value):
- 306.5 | 19.97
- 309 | 21.48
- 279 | 33.62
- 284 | 31.82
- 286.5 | 29.27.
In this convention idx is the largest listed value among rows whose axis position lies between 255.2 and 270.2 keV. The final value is 29.84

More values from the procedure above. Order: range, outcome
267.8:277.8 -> 34.7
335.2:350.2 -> 29.48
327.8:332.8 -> 28.58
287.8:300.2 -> 27.28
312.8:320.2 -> 26.58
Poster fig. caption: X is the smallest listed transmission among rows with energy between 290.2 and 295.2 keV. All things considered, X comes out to 23.78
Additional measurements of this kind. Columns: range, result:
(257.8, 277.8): 28.24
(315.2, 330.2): 26.28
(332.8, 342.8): 28.44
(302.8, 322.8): 19.35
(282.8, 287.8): 29.27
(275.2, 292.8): 25.47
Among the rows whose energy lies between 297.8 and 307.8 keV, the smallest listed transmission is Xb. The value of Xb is 19.16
